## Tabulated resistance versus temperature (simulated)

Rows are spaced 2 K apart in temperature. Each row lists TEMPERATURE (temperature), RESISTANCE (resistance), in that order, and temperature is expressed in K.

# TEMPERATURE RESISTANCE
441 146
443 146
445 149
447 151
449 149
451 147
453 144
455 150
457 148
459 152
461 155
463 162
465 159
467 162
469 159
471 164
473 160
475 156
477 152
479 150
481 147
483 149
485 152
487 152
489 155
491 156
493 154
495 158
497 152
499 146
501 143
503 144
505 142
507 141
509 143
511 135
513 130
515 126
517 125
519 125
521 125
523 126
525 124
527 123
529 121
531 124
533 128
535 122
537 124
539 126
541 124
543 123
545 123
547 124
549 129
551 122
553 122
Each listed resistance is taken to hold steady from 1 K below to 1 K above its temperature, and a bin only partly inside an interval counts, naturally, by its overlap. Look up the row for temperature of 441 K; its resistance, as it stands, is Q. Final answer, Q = 146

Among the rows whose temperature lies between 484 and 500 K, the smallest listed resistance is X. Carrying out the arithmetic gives 146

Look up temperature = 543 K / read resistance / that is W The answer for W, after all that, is 123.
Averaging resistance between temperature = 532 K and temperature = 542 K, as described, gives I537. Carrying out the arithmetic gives 125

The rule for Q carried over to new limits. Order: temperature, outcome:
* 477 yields 152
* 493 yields 154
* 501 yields 143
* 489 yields 155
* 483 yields 149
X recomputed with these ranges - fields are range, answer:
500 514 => 130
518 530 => 121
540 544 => 123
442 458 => 144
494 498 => 152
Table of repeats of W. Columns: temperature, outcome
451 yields 147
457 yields 148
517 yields 125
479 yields 150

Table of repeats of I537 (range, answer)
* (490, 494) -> 155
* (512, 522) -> 126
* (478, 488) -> 150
